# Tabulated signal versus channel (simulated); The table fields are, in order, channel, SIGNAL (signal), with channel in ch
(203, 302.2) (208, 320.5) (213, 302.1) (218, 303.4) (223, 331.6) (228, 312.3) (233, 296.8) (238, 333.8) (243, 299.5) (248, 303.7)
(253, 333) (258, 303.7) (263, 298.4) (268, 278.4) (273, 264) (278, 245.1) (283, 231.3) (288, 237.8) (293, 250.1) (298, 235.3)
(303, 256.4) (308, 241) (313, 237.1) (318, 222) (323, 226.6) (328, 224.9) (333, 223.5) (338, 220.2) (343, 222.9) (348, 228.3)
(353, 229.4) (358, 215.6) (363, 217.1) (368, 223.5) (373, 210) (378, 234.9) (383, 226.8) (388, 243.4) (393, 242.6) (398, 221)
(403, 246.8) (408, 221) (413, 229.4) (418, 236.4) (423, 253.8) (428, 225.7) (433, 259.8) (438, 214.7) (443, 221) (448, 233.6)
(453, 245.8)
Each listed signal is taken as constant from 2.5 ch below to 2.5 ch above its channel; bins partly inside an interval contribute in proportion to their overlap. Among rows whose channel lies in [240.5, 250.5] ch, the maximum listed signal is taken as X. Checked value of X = 303.7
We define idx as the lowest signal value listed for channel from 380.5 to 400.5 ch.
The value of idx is 221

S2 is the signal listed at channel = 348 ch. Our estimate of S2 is 228.3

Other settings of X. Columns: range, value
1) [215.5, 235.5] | 331.6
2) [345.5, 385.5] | 234.9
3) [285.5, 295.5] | 250.1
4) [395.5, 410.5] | 246.8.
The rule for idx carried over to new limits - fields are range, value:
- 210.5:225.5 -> 302.1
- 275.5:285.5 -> 231.3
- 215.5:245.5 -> 296.8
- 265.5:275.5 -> 264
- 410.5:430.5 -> 225.7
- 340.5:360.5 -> 215.6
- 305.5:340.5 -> 220.2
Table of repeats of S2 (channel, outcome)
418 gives 236.4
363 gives 217.1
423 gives 253.8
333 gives 223.5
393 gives 242.6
